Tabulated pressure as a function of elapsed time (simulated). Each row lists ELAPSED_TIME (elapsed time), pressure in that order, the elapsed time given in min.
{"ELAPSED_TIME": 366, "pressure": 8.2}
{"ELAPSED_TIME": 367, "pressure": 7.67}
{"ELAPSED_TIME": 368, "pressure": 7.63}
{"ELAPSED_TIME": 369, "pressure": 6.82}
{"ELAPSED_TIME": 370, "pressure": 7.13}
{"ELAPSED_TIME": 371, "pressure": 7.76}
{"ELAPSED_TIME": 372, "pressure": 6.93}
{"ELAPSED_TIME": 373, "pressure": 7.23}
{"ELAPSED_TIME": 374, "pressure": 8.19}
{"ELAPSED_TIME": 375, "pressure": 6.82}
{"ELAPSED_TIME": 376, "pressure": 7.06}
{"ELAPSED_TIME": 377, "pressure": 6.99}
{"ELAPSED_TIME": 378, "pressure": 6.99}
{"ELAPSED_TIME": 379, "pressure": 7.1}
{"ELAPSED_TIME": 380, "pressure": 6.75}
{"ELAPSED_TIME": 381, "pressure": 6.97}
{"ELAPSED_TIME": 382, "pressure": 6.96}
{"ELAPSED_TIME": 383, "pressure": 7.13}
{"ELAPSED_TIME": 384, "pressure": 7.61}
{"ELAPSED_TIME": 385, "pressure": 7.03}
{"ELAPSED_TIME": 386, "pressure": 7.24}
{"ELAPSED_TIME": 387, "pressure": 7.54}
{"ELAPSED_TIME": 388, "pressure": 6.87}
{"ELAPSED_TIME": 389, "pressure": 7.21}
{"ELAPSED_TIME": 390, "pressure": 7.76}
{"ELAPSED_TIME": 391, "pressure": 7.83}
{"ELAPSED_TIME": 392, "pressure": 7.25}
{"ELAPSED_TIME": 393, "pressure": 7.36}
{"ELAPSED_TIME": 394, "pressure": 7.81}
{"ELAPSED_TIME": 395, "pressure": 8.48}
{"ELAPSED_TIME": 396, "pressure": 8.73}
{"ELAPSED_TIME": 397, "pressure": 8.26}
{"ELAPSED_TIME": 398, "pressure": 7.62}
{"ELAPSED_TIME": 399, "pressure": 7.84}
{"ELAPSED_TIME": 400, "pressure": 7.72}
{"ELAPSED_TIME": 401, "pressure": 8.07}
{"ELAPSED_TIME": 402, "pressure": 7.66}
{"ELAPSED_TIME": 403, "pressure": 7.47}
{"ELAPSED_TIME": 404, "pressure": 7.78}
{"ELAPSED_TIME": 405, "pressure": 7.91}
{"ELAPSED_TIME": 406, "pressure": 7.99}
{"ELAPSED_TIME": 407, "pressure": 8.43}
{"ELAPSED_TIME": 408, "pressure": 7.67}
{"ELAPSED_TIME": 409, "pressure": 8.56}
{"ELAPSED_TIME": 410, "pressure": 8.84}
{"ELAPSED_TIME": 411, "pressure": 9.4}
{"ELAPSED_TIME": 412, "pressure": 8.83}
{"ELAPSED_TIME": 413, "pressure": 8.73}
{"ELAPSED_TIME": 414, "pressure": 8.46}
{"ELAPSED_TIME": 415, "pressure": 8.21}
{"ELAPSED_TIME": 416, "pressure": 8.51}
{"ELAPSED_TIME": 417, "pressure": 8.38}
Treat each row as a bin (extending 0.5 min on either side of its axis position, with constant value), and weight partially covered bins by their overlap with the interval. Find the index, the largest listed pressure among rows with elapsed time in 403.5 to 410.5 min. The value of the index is 8.84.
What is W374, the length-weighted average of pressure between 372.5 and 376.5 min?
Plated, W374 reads 7.33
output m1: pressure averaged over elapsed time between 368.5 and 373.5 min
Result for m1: 7.17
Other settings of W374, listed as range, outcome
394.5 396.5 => 8.61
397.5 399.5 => 7.73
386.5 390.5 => 7.35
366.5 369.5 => 7.37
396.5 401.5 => 7.9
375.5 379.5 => 7.04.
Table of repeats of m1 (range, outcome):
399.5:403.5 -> 7.73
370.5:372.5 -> 7.34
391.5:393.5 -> 7.3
